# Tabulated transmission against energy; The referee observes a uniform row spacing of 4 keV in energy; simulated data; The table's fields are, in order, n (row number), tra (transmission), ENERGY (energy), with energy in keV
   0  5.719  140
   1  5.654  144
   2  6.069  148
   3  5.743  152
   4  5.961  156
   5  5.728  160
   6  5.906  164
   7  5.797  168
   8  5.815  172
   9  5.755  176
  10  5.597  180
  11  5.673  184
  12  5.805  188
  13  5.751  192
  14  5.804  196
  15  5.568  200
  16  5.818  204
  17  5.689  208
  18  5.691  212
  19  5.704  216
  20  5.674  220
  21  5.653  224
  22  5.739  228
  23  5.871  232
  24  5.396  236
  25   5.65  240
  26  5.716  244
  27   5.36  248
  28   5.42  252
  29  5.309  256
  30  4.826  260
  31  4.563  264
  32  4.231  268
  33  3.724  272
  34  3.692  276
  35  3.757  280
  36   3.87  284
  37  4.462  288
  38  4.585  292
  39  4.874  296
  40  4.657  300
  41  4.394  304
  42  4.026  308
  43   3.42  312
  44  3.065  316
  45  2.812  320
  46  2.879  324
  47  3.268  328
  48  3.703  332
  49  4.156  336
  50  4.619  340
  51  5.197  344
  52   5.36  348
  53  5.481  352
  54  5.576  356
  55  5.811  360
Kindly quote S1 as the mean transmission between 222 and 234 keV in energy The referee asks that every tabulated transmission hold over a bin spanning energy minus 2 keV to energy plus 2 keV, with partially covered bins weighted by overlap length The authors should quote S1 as 5.75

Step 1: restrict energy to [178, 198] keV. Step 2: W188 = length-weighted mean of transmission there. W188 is 5.73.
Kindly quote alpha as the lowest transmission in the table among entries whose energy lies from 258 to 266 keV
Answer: 4.563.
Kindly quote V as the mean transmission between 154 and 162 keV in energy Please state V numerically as 5.84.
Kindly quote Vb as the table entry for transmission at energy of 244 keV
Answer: 5.716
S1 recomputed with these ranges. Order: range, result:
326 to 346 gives 4.19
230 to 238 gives 5.63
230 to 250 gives 5.6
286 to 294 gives 4.52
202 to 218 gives 5.73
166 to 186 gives 5.73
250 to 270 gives 4.87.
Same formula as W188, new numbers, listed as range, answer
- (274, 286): 3.77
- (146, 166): 5.88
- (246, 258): 5.36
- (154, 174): 5.84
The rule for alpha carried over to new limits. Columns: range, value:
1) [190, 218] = 5.568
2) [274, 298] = 3.692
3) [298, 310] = 4.026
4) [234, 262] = 4.826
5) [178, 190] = 5.597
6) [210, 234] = 5.653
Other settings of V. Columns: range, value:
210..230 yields 5.69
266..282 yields 3.85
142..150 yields 5.86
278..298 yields 4.31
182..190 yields 5.74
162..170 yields 5.85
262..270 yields 4.4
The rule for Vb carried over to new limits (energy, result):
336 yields 4.156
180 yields 5.597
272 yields 3.724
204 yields 5.818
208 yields 5.689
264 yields 4.563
